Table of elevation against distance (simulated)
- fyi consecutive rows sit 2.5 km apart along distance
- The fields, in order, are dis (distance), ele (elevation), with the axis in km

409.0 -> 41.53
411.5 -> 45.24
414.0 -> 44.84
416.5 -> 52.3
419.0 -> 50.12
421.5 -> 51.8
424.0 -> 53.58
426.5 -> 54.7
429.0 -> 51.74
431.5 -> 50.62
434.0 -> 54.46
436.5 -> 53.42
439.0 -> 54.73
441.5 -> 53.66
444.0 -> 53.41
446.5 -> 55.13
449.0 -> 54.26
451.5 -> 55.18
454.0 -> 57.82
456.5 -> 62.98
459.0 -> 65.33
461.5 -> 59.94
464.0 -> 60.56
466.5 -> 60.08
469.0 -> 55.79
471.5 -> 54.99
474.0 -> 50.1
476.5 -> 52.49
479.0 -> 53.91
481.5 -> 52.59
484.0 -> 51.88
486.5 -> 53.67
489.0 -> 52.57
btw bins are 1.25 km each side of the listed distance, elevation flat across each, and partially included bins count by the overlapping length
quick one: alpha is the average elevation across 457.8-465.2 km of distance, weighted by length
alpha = 61.9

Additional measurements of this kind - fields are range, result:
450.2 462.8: 60.2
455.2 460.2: 64.1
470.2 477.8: 52.6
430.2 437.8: 52.8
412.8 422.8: 49.8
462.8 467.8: 60.3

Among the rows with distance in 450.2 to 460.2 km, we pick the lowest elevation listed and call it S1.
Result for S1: 55.18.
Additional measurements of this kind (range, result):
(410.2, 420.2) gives 44.84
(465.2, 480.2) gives 50.1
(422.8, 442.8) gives 50.62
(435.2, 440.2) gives 53.42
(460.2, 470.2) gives 55.79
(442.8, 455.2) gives 53.41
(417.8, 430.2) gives 50.12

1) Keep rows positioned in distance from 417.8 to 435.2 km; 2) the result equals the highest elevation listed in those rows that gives 54.7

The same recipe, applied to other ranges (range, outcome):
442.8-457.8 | 62.98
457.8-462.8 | 65.33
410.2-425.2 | 53.58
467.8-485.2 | 55.79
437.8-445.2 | 54.73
